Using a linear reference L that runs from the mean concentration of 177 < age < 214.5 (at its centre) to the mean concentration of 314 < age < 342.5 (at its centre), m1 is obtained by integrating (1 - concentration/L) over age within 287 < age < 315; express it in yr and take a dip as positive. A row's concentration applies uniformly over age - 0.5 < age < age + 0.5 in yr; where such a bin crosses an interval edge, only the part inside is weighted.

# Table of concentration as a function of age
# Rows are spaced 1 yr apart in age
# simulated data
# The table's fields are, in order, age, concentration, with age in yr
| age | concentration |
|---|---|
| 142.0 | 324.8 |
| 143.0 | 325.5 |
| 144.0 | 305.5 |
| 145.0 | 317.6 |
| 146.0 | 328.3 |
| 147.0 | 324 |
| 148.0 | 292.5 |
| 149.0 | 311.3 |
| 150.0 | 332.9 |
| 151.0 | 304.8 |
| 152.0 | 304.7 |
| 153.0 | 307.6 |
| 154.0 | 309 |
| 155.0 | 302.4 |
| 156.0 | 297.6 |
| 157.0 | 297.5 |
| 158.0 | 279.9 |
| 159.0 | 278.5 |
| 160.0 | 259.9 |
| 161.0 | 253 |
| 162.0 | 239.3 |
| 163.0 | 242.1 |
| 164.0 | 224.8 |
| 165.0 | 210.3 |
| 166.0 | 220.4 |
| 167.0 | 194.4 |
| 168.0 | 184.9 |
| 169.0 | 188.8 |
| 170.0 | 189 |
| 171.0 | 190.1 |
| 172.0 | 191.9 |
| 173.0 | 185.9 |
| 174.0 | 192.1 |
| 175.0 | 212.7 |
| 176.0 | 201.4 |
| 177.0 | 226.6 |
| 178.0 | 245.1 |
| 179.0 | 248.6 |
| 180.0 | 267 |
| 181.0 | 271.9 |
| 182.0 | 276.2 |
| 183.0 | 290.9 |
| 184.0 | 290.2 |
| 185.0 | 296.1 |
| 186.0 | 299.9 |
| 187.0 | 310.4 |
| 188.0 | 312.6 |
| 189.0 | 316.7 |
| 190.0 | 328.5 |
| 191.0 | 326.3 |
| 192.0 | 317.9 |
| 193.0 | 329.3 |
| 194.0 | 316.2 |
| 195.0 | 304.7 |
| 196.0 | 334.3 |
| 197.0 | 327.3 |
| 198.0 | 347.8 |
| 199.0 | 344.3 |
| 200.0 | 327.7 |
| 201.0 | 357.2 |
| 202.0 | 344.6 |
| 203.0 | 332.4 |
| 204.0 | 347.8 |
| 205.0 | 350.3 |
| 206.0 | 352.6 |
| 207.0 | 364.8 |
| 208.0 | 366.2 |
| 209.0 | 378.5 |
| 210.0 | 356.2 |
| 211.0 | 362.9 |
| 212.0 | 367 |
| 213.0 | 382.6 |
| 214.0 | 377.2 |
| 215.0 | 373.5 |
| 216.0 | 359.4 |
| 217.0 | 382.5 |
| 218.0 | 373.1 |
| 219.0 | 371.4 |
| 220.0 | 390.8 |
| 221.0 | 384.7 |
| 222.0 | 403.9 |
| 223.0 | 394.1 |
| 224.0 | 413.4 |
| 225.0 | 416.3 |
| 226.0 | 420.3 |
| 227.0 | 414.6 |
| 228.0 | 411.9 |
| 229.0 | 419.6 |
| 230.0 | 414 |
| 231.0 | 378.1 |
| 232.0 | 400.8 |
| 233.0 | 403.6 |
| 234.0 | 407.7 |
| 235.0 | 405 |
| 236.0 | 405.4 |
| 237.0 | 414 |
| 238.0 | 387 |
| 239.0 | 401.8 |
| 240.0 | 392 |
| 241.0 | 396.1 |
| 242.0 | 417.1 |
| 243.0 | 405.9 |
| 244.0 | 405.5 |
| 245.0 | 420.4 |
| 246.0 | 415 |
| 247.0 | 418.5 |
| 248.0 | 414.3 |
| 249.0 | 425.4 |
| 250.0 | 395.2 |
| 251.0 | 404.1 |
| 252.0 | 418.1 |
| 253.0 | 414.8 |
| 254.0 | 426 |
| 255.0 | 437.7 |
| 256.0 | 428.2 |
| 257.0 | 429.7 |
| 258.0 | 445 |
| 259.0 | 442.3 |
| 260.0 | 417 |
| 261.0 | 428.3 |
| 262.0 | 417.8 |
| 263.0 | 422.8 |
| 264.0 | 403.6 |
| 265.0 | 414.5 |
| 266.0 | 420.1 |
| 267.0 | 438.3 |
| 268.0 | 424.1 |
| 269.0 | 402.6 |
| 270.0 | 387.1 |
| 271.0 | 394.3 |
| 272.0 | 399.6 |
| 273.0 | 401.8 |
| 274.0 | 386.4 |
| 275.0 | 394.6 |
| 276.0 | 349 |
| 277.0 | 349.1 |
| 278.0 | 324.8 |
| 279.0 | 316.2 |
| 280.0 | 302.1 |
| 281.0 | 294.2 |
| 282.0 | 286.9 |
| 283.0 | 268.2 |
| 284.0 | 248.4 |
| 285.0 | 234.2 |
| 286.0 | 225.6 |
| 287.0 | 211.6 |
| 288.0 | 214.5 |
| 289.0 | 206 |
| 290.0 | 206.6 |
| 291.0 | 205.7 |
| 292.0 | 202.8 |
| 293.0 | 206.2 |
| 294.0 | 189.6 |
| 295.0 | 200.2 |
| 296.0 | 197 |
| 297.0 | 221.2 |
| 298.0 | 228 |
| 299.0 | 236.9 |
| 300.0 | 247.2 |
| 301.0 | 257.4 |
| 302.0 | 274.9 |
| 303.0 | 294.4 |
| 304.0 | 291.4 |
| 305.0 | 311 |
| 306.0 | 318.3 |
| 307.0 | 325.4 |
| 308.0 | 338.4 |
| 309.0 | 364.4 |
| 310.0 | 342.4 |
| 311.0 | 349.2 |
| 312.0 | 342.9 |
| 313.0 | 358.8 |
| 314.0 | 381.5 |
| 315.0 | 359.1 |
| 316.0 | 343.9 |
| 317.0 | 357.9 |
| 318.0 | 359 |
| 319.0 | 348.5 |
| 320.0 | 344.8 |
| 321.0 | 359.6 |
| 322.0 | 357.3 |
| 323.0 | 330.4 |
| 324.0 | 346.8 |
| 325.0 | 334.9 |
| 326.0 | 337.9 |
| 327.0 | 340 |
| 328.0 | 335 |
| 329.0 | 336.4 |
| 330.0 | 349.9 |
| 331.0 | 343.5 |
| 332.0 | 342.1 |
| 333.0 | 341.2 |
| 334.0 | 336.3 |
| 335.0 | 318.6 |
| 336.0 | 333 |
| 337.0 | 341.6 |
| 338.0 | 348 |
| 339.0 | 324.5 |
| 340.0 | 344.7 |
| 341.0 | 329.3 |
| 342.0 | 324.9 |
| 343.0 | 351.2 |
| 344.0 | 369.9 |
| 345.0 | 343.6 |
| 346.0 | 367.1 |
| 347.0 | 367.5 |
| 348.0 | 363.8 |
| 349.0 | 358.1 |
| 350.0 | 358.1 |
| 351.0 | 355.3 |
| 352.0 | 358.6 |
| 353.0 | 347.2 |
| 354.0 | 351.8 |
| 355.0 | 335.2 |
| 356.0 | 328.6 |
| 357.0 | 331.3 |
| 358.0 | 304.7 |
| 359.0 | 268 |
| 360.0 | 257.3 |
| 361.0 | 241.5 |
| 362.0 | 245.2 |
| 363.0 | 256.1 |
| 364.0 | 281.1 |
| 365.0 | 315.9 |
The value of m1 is 5.6 yr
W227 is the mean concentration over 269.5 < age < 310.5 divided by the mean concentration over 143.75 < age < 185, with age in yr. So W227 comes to 1.1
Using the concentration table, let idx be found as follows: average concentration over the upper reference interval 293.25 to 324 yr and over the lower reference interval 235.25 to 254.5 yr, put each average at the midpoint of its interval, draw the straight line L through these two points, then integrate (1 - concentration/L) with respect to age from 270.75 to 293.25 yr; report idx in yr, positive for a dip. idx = 4.1 yr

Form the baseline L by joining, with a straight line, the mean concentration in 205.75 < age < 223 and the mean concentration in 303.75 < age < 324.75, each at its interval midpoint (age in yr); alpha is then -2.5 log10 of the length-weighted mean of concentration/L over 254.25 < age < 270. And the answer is -0.18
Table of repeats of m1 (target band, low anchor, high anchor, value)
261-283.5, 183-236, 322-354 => -1.30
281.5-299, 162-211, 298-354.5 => 5.51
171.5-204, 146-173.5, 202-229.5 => 3.03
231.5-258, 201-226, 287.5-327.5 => -4.91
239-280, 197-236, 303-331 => -4.69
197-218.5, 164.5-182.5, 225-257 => -3.01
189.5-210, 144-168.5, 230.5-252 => 0.14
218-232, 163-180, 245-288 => -4.51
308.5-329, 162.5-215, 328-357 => -0.78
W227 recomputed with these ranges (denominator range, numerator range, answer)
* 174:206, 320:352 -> 1.14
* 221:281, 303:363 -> 0.83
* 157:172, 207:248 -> 1.74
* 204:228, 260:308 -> 0.81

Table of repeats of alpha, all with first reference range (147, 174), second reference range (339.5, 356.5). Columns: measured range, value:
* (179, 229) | -0.25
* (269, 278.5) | -0.21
